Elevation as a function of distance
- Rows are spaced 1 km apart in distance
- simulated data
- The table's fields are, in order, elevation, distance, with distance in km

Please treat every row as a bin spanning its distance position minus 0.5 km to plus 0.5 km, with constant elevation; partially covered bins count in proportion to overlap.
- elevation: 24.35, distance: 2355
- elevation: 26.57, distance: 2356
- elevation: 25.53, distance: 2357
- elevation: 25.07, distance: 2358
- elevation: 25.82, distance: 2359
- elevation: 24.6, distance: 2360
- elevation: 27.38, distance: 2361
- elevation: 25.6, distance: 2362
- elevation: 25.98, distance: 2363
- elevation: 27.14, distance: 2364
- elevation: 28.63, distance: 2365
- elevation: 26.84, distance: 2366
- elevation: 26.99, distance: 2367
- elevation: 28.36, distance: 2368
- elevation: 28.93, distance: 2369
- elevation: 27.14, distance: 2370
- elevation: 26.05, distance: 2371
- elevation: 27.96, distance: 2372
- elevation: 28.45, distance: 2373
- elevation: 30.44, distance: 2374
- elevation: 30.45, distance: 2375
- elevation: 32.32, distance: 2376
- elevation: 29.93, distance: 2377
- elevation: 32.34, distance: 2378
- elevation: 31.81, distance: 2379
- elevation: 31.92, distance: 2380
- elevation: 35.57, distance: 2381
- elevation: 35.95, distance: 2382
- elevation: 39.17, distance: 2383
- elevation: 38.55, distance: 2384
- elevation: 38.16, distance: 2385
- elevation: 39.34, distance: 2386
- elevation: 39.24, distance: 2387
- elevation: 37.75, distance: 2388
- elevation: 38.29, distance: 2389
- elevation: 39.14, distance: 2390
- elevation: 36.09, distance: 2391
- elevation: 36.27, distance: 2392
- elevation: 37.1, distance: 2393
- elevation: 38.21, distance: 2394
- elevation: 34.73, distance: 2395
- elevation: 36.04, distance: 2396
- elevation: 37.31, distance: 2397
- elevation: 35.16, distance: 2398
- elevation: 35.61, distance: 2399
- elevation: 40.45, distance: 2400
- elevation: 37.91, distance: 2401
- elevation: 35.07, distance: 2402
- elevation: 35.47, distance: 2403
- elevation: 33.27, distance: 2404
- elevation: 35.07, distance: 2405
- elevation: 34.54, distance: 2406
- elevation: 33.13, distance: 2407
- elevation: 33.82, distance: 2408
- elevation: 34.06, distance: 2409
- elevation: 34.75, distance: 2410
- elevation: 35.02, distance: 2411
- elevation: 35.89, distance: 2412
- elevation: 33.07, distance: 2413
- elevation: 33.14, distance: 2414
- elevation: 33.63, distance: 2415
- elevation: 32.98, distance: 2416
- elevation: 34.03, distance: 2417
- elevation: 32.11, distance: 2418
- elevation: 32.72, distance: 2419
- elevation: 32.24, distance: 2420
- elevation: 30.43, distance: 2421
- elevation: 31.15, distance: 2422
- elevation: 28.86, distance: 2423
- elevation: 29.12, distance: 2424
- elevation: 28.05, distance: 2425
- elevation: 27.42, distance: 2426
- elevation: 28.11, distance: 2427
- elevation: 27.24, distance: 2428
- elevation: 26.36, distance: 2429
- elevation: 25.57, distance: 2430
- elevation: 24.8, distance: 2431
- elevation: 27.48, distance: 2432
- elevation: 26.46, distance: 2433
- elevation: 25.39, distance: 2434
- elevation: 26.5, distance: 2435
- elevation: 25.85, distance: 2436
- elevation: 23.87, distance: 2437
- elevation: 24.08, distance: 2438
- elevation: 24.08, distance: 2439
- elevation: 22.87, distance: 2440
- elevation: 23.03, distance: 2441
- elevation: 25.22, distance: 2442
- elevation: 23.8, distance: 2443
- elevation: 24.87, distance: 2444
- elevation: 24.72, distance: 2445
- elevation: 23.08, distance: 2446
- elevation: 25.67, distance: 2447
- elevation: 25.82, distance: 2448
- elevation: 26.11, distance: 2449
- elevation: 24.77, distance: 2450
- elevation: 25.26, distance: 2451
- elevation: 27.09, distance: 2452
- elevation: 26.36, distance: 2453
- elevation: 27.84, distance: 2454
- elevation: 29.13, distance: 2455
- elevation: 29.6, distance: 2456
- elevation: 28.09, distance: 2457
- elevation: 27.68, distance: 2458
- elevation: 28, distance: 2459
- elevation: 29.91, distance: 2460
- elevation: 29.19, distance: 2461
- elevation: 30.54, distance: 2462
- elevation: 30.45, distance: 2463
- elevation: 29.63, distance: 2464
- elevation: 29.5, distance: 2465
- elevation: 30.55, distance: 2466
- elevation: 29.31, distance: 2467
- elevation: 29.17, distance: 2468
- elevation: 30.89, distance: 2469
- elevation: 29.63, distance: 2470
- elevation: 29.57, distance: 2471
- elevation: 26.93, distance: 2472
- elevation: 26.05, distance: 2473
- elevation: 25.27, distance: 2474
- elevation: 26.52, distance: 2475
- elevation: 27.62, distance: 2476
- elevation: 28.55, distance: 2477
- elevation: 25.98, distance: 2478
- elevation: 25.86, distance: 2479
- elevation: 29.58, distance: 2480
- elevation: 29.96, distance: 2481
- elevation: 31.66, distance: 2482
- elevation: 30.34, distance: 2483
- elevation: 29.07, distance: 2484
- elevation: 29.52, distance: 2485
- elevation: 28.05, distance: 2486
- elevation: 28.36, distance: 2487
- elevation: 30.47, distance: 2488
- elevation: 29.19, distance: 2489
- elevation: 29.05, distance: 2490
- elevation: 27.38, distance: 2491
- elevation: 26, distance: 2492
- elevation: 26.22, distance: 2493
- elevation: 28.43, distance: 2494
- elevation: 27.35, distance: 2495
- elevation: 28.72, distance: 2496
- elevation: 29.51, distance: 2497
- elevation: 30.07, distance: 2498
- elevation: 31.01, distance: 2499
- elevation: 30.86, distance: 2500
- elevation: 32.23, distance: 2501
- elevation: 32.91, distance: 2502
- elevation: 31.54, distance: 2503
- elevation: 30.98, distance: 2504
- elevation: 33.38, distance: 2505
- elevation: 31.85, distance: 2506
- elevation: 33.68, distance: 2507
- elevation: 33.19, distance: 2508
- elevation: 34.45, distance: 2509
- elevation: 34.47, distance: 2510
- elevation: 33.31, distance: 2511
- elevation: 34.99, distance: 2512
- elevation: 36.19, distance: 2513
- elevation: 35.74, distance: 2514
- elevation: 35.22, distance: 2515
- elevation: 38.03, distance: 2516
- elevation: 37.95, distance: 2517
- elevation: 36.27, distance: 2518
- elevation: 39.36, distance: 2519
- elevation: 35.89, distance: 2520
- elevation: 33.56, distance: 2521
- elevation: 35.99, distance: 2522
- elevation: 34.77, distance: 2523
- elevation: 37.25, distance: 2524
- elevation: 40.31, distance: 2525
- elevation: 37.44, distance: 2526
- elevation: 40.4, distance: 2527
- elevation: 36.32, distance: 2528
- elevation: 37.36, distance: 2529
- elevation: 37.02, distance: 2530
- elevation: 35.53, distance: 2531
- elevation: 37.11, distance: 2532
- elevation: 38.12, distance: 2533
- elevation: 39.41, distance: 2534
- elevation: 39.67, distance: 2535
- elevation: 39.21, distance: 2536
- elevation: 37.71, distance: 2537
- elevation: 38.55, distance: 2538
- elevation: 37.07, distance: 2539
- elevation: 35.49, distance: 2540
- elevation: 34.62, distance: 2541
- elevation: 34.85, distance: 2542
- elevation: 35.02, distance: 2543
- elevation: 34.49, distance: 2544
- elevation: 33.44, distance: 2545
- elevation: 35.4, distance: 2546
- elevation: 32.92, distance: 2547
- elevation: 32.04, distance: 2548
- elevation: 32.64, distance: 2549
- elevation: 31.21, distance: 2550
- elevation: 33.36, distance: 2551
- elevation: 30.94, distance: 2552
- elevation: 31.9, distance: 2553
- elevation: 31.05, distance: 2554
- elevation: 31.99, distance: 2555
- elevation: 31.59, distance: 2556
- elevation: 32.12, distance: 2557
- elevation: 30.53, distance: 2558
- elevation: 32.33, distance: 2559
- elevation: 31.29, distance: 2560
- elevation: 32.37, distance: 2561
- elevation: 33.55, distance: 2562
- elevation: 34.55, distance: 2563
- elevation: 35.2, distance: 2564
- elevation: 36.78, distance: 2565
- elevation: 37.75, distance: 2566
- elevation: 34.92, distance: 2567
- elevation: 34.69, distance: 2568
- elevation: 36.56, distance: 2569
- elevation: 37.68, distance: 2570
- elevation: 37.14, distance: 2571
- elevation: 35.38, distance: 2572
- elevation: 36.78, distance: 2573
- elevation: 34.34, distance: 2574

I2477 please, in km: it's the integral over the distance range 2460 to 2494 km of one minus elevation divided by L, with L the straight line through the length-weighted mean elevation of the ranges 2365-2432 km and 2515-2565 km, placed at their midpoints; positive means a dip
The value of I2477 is 5.48 km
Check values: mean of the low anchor 32.9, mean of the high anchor 35.2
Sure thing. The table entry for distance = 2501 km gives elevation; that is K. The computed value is 32.23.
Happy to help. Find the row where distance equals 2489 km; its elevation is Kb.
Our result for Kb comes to 29.19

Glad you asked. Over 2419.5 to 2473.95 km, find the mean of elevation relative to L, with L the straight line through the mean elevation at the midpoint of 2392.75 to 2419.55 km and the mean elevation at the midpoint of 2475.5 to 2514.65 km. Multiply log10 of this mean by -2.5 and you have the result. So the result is 0.203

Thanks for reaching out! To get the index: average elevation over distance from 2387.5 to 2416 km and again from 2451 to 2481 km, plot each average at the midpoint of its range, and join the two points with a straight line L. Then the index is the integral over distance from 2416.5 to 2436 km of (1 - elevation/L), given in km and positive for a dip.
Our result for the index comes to 2.59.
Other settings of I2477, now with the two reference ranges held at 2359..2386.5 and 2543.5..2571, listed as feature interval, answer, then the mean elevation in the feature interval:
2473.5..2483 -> 1.2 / 28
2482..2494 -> 1.4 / 28.6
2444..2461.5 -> 2.7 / 26.9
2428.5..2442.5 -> 2.8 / 25.1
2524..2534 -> -1.4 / 37.8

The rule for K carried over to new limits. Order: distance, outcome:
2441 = 23.03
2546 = 35.4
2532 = 37.11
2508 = 33.19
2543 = 35.02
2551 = 33.36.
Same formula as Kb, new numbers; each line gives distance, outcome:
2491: 27.38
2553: 31.9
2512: 34.99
